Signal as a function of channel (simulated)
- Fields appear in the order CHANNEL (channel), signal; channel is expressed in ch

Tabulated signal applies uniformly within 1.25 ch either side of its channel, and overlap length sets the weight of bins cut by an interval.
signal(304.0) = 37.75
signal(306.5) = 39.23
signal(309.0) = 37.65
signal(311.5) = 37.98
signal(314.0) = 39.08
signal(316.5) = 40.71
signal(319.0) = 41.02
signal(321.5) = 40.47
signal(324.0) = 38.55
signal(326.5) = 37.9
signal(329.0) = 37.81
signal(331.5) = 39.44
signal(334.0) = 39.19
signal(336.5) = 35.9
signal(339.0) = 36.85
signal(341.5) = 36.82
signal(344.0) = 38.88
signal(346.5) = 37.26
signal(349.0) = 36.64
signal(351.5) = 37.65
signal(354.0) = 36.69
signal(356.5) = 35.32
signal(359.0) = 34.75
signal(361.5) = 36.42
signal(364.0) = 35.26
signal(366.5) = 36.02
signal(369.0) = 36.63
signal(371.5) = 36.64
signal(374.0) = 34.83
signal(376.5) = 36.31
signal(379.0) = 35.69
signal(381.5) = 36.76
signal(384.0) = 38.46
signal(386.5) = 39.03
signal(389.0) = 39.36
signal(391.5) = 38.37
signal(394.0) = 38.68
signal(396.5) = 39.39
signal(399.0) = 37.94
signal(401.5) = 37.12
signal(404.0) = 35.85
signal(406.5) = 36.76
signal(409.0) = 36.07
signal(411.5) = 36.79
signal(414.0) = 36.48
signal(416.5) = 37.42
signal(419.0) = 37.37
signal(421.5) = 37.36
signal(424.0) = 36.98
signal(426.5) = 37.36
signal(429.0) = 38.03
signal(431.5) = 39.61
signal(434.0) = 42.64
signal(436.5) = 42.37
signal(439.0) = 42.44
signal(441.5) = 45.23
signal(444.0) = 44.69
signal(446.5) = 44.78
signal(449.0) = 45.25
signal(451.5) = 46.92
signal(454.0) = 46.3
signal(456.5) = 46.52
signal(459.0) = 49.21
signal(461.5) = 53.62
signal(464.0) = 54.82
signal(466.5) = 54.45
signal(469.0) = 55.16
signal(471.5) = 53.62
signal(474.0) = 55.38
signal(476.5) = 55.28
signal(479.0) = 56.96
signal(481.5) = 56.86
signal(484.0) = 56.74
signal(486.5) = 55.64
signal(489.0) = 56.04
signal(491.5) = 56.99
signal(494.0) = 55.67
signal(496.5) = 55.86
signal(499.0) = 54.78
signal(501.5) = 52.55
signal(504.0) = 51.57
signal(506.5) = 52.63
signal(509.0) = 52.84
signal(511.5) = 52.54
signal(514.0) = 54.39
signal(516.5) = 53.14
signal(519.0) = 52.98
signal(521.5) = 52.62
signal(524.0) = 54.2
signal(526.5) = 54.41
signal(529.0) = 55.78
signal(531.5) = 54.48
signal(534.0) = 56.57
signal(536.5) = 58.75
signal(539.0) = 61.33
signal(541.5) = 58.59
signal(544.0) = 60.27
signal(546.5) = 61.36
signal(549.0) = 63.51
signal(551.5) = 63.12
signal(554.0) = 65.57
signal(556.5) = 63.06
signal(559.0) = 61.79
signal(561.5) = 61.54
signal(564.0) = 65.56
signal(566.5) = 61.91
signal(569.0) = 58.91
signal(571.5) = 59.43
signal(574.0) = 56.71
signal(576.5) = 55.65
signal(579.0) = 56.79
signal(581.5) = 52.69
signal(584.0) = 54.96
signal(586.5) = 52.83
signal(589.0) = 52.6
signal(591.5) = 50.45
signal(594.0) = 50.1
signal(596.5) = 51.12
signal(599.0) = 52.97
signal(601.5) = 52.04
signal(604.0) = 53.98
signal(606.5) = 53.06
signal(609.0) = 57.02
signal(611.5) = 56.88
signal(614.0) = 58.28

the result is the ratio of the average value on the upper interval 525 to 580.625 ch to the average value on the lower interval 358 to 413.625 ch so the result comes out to 1.6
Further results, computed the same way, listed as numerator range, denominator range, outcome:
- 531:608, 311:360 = 1.51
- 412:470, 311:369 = 1.17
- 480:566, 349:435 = 1.54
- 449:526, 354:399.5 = 1.44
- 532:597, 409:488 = 1.26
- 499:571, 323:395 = 1.55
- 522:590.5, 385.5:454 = 1.47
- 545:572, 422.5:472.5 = 1.36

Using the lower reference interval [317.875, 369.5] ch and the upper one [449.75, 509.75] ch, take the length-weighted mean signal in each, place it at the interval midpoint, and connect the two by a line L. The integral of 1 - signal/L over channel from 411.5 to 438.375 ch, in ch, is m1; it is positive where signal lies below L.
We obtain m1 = 4.9 ch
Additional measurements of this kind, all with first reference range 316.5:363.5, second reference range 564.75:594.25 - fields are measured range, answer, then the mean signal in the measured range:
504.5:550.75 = -3.91 ch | 56.1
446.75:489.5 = -4.79 ch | 52.6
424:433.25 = 1.24 ch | 38.4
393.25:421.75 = 3.65 ch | 37.2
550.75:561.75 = -1.90 ch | 63.1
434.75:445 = 0.35 ch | 43.6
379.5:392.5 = 0.91 ch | 38.2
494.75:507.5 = -0.99 ch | 53.6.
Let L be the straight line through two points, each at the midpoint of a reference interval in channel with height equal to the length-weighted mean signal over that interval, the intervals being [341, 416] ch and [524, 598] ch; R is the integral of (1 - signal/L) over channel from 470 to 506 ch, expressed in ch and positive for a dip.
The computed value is -4.2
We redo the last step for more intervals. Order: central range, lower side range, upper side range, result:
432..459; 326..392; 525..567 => 1.7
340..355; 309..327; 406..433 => 0.6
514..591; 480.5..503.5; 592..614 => -4.9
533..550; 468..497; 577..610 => -1.8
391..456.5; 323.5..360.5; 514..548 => 8.0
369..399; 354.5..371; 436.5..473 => 0.9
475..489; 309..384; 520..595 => -1.6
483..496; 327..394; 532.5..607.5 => -1.7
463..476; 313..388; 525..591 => -1.3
